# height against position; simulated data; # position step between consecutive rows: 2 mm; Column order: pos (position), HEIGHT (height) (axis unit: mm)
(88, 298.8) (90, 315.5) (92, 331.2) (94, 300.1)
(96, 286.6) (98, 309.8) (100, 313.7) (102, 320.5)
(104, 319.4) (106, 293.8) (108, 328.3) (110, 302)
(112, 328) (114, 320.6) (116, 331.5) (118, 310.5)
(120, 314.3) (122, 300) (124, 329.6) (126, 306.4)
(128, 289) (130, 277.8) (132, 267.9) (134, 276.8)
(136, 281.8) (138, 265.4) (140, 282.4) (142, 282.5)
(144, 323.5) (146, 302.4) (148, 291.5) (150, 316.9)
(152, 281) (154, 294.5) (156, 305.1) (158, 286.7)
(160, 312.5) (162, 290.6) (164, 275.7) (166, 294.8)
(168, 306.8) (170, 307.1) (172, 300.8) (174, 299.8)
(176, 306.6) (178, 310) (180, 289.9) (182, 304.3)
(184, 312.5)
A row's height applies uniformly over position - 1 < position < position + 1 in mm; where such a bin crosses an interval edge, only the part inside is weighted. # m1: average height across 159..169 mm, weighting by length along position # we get 296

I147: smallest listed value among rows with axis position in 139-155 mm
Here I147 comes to 281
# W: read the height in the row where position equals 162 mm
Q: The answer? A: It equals 290.6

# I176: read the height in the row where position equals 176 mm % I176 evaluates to 306.6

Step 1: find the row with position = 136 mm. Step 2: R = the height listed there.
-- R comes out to 281.8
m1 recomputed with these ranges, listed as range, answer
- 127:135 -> 278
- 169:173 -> 304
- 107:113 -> 319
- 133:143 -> 278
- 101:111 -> 313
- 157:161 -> 300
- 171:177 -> 302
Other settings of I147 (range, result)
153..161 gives 286.7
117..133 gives 267.9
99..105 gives 313.7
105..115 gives 293.8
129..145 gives 265.4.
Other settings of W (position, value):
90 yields 315.5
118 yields 310.5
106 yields 293.8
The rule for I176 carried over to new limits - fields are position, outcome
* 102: 320.5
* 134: 276.8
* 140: 282.4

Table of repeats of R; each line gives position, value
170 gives 307.1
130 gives 277.8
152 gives 281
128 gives 289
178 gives 310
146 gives 302.4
